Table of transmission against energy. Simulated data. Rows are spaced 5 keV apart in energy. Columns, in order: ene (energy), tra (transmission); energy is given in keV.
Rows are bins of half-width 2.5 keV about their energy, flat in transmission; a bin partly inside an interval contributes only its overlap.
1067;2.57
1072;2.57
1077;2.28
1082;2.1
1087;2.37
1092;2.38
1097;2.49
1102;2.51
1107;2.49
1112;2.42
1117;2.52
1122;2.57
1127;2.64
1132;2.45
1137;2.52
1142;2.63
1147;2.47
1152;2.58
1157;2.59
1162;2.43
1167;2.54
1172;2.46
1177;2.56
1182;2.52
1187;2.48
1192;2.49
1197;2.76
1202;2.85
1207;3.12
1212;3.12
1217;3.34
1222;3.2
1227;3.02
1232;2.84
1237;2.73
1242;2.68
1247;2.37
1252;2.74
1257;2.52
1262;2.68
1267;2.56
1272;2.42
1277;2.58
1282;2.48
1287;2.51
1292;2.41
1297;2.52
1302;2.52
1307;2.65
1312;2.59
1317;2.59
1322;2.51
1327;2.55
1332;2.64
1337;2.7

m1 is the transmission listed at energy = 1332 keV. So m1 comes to 2.64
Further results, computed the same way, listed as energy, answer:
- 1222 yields 3.2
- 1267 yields 2.56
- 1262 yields 2.68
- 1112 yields 2.42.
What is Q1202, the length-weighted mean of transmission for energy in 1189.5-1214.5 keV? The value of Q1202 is 2.87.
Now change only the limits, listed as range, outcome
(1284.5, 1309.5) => 2.52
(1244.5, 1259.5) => 2.54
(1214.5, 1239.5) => 3.03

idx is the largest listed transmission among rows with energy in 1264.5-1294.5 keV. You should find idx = 2.58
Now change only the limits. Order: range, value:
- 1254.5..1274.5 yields 2.68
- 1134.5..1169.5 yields 2.63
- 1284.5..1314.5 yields 2.65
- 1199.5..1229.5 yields 3.34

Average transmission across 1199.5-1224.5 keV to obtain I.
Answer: 3.13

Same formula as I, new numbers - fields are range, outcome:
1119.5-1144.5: 2.56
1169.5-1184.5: 2.51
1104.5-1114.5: 2.46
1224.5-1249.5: 2.73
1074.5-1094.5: 2.28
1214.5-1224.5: 3.27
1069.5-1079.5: 2.42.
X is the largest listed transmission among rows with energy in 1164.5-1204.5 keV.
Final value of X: 2.85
